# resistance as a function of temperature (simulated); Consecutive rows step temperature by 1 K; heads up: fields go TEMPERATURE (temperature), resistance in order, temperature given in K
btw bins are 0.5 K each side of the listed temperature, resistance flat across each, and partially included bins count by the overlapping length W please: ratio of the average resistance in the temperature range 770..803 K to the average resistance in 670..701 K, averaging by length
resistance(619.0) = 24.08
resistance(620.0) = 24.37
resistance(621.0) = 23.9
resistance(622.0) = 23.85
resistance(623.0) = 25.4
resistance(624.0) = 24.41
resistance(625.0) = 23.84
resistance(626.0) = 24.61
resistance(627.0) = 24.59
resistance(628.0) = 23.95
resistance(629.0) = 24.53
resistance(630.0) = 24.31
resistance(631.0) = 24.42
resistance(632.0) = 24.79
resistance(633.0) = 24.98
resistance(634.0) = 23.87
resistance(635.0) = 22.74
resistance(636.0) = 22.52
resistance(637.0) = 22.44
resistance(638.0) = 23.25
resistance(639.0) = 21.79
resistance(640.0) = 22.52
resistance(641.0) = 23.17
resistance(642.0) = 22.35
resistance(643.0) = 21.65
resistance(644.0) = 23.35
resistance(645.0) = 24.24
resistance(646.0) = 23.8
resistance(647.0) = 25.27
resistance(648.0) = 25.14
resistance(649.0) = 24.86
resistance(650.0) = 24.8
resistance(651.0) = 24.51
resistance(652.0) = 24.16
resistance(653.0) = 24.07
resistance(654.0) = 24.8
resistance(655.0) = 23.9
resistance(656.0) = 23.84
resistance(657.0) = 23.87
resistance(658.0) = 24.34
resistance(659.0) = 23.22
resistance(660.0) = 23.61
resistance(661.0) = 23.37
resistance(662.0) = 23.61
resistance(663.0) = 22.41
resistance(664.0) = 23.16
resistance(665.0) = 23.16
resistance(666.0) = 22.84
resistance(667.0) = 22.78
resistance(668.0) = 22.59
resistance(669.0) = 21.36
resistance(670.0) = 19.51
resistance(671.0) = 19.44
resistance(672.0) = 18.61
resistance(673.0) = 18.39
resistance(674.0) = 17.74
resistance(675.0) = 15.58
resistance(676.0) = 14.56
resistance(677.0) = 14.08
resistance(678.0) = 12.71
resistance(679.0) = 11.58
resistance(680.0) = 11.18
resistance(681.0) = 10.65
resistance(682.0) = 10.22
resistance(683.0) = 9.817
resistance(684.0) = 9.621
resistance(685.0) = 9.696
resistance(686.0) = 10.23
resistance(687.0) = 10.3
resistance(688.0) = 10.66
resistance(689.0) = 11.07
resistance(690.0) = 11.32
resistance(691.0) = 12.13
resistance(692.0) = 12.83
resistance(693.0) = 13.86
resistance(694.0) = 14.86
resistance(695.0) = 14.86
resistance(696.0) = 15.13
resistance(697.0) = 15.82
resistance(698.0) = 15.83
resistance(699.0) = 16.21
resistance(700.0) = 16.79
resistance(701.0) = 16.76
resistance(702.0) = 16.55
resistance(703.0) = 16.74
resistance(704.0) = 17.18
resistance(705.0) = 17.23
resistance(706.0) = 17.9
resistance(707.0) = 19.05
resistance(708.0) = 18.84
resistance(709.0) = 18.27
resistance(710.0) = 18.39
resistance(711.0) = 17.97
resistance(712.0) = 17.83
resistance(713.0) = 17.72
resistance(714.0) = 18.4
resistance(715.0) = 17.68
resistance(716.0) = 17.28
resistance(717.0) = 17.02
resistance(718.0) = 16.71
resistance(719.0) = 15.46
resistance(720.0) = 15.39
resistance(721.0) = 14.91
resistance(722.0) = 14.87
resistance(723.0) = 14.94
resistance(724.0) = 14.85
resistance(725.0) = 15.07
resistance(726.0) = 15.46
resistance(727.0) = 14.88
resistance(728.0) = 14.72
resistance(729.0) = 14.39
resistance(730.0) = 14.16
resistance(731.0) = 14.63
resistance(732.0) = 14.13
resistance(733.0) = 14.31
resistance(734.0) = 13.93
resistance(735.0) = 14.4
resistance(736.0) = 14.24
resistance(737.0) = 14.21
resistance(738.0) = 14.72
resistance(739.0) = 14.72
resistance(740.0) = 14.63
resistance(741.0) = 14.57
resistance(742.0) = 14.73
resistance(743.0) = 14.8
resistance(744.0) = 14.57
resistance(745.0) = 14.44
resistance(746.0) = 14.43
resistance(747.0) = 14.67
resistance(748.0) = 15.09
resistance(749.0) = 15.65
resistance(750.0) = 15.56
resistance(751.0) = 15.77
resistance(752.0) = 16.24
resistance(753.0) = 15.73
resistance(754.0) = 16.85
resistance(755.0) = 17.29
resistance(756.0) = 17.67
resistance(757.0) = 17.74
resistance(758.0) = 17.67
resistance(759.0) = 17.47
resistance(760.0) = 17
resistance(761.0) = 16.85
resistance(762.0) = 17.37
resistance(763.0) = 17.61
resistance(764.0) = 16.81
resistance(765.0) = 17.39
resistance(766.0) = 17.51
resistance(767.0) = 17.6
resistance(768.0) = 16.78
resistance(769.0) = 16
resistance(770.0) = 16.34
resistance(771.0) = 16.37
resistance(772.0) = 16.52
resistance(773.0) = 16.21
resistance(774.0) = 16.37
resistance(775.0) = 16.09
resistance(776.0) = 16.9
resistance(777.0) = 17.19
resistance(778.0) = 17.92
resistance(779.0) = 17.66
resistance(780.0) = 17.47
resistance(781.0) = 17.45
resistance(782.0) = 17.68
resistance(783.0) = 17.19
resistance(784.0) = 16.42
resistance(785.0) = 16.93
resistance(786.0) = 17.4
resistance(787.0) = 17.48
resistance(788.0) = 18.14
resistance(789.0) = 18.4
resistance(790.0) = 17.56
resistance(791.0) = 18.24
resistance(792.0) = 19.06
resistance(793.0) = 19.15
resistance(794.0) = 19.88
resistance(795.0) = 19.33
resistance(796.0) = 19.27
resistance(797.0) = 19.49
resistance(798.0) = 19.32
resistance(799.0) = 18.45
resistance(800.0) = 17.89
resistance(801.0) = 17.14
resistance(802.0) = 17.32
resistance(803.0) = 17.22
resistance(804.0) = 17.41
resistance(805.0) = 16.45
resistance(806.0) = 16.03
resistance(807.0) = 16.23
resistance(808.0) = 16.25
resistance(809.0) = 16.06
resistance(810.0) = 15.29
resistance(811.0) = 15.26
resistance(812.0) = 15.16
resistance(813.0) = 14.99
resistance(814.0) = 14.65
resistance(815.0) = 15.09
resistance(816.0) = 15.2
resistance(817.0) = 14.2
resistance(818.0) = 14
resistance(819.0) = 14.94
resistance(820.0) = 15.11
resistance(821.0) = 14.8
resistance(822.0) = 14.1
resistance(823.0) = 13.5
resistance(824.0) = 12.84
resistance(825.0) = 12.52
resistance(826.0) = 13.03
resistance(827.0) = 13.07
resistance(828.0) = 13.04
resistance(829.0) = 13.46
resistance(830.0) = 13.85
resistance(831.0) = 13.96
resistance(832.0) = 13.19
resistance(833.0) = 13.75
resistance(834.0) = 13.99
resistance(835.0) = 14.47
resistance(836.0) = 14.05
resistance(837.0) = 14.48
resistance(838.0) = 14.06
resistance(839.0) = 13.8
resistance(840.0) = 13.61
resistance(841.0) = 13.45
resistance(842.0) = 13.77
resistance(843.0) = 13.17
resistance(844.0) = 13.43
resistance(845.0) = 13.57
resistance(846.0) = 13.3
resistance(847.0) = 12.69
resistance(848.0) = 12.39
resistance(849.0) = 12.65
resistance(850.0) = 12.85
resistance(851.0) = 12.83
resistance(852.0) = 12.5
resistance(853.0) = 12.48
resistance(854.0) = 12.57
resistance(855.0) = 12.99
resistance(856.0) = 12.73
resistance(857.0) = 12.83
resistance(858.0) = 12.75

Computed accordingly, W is 1.30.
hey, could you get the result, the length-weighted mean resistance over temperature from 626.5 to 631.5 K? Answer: 24.4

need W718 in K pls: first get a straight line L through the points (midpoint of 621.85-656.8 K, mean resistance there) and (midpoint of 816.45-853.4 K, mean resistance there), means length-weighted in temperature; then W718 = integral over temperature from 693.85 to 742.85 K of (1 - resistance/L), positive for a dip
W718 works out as 9.5 K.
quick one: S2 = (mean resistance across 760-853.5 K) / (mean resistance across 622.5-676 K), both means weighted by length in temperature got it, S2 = 0.7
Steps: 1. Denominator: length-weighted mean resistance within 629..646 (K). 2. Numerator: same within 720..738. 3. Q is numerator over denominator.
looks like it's 0.63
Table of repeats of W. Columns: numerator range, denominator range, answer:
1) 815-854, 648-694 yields 0.75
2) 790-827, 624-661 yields 0.68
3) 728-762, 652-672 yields 0.67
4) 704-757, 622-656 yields 0.66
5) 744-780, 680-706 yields 1.23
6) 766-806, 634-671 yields 0.75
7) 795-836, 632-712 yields 0.81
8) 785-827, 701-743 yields 1.03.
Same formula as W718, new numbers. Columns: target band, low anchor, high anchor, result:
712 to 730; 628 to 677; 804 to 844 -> 3.2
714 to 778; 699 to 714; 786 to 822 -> 5.4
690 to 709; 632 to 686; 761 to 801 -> 3.5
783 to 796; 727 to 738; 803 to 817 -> -2.4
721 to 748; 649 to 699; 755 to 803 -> 4.6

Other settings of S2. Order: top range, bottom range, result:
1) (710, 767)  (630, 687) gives 0.77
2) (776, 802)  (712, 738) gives 1.17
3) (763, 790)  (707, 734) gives 1.06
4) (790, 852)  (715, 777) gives 0.96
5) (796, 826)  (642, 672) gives 0.68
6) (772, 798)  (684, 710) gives 1.20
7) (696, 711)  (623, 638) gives 0.72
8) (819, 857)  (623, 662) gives 0.56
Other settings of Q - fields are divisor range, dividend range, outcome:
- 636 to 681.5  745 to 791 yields 0.79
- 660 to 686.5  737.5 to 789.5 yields 0.97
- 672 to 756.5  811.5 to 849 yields 0.92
